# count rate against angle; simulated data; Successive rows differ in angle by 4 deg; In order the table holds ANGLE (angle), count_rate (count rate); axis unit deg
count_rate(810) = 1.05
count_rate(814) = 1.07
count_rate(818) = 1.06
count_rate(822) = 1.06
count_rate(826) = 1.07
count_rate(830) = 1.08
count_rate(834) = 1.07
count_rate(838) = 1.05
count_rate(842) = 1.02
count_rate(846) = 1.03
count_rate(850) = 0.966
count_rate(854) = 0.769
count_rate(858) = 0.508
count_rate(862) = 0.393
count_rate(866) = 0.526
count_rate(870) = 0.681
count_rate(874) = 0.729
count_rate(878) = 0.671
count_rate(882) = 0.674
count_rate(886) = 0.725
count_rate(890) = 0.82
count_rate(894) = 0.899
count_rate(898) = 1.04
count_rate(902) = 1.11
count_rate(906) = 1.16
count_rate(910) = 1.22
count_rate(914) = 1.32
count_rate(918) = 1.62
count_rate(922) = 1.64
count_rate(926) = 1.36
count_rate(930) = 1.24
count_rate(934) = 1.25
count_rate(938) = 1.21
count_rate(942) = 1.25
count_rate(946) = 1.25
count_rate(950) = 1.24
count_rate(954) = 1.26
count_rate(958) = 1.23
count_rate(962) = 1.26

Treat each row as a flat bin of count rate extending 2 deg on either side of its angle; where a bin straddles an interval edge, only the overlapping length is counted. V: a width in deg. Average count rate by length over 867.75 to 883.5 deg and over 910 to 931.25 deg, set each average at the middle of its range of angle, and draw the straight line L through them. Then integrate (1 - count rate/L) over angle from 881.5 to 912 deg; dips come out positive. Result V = 2.0 deg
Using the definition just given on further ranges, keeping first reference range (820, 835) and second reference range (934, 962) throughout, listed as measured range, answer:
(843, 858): 3.1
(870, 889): 7.3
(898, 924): -2.9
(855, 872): 8.8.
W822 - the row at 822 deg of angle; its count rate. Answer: 1.06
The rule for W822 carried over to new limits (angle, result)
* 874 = 0.729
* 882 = 0.674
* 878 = 0.671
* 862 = 0.393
